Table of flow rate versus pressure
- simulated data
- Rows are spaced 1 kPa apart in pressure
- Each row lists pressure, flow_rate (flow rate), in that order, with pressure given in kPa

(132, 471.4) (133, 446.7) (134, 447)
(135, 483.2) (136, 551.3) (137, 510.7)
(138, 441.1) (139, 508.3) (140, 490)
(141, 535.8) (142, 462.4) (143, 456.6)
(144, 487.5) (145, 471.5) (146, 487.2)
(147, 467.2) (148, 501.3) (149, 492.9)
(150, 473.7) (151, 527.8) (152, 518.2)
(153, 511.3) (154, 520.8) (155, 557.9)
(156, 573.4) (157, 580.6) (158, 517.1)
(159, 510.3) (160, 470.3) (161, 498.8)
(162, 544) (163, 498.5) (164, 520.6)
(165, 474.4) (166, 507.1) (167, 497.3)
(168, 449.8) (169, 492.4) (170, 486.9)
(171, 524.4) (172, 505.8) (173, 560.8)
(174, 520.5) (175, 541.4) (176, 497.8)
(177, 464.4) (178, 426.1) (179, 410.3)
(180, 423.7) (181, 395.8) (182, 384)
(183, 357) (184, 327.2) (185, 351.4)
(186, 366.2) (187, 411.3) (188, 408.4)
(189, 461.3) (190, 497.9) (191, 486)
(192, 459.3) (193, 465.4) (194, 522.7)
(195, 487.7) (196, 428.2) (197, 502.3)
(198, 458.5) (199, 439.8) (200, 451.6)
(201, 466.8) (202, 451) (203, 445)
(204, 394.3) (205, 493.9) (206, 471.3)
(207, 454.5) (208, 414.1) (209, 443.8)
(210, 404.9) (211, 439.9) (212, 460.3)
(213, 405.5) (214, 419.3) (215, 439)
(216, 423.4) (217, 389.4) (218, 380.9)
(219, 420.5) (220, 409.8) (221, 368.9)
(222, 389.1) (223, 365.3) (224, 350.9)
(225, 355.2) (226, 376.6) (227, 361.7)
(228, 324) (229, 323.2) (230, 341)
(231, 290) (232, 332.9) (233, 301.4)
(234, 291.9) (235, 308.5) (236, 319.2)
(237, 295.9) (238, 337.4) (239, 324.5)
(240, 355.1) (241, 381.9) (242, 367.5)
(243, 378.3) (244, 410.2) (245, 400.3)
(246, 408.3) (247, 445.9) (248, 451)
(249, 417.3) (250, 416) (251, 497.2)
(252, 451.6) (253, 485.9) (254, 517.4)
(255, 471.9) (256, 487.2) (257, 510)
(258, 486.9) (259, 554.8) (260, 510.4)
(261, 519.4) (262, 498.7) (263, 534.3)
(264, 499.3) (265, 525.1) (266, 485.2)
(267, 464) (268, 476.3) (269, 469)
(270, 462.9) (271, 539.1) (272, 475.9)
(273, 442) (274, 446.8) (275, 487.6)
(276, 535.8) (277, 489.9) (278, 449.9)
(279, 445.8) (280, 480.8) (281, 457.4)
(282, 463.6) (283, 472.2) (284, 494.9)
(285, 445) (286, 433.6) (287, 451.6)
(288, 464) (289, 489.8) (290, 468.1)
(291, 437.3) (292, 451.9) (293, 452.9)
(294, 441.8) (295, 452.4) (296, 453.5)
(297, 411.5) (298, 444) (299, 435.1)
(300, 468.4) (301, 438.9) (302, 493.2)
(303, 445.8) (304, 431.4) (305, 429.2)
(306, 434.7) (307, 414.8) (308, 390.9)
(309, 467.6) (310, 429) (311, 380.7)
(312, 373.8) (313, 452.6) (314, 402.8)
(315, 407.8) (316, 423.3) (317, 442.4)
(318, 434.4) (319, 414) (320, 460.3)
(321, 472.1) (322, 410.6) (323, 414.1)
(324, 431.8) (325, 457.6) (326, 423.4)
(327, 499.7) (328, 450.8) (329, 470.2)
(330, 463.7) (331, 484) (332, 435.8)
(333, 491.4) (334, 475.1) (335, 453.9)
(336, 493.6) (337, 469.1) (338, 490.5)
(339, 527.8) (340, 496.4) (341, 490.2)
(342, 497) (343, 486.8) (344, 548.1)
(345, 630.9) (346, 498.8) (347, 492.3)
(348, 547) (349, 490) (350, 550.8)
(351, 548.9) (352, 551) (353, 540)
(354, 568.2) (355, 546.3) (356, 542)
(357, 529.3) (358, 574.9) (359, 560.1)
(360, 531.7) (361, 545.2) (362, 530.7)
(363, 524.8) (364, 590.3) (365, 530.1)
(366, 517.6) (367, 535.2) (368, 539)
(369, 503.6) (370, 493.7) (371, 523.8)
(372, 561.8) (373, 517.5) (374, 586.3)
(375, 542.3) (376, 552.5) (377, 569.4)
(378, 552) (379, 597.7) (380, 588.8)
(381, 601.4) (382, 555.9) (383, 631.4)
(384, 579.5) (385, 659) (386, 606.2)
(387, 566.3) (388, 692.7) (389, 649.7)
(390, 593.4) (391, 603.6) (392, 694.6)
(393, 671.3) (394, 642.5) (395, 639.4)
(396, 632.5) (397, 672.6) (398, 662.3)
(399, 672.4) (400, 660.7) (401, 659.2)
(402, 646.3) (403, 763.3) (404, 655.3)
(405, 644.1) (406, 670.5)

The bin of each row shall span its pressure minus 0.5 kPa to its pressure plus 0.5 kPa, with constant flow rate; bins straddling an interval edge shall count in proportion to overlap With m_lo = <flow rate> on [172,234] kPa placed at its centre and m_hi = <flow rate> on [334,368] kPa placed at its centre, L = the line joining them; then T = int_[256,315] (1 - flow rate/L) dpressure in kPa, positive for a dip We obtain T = 1.94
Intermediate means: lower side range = 420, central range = 463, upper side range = 528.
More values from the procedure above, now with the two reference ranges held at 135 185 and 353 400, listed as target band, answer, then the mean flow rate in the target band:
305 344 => 7.6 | 451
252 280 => 2.3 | 491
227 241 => 5.3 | 323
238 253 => 3.3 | 408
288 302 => 2.4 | 452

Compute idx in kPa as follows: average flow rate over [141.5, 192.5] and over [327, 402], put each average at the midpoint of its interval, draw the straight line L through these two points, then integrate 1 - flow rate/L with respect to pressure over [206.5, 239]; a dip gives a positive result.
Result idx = 8.26 kPa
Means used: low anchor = 477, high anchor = 557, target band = 372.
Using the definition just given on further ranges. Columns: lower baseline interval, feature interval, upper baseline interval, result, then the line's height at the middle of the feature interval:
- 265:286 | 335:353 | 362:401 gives 1.1 kPa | 551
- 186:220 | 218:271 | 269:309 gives 4.2 kPa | 450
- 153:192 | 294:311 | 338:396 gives 3.0 kPa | 533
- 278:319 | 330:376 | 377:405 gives 2.6 kPa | 555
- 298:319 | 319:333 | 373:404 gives 0.6 kPa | 472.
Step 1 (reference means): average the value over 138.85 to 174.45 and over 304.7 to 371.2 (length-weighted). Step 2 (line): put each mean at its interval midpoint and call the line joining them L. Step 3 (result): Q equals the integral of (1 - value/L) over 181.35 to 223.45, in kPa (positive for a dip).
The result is 6.0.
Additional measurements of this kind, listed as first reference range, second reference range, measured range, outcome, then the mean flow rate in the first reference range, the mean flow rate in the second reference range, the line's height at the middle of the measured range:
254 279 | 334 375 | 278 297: 1.7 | 492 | 528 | 501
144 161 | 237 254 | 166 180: 0.0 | 510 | 408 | 488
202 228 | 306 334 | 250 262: -2.1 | 410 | 438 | 421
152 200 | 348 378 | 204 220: 1.9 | 475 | 542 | 488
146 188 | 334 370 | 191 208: 0.9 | 479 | 527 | 487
